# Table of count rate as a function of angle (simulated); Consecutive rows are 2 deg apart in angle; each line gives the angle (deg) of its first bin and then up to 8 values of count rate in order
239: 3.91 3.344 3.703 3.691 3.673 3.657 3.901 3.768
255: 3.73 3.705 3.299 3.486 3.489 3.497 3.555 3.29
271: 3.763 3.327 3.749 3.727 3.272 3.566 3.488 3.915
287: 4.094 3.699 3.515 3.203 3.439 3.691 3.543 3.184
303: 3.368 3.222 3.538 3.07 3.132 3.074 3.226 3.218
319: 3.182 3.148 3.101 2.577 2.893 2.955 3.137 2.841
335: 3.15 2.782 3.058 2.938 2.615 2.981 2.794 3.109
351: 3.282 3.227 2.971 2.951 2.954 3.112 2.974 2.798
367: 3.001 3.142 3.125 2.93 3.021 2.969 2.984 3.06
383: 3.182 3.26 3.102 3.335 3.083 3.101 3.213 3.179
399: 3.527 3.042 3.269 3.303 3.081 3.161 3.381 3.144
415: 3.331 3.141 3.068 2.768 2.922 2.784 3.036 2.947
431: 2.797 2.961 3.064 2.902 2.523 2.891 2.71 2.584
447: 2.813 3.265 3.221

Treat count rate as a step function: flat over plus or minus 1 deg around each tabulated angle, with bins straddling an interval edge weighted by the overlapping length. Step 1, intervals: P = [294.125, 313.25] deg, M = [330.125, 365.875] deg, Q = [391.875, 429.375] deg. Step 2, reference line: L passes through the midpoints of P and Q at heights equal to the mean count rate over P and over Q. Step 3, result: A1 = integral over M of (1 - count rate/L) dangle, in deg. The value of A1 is 2.9 deg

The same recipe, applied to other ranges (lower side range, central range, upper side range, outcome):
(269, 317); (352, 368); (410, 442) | 1.1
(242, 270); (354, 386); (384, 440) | 2.0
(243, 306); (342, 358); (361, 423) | 1.4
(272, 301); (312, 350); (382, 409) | 4.8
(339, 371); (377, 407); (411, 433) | -1.7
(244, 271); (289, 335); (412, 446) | 2.5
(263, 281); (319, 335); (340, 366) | 0.9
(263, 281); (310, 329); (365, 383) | 1.4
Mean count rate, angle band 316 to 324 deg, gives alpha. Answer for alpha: 3.16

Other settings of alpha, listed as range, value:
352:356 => 3.1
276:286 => 3.59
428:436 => 2.94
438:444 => 2.71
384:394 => 3.18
